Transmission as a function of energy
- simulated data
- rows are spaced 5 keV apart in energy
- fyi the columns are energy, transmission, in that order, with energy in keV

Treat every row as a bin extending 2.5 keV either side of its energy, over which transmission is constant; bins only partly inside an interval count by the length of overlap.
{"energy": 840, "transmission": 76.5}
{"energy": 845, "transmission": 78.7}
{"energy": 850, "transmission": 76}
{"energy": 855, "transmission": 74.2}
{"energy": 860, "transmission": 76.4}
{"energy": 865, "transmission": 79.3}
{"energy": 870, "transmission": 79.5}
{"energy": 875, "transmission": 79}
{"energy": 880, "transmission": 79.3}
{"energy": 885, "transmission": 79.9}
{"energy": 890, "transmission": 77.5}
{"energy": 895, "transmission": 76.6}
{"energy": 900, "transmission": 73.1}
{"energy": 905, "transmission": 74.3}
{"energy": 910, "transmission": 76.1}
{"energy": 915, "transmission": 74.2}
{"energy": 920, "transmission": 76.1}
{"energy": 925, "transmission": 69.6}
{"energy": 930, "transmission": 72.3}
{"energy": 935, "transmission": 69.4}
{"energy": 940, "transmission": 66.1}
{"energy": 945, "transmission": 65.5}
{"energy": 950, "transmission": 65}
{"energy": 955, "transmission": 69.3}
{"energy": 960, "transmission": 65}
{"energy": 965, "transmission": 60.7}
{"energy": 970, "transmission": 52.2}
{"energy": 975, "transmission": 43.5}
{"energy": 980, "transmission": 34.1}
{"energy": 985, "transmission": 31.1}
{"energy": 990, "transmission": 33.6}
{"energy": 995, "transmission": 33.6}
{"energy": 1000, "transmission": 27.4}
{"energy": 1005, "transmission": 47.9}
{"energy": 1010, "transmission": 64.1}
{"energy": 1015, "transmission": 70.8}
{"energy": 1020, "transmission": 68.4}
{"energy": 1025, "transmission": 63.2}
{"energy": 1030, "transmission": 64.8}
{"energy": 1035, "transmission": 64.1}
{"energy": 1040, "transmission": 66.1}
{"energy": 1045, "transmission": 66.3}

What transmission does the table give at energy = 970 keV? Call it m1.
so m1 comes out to 52.2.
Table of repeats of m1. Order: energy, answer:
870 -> 79.5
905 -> 74.3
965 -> 60.7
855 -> 74.2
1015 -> 70.8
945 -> 65.5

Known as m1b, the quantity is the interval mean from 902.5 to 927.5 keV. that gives 74.1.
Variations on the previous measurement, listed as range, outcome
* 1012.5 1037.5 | 66.3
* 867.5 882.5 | 79.3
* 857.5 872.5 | 78.4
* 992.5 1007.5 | 36.3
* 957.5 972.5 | 59.3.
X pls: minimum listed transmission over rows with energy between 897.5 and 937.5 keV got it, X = 69.4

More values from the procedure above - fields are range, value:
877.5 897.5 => 76.6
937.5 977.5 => 43.5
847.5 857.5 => 74.2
